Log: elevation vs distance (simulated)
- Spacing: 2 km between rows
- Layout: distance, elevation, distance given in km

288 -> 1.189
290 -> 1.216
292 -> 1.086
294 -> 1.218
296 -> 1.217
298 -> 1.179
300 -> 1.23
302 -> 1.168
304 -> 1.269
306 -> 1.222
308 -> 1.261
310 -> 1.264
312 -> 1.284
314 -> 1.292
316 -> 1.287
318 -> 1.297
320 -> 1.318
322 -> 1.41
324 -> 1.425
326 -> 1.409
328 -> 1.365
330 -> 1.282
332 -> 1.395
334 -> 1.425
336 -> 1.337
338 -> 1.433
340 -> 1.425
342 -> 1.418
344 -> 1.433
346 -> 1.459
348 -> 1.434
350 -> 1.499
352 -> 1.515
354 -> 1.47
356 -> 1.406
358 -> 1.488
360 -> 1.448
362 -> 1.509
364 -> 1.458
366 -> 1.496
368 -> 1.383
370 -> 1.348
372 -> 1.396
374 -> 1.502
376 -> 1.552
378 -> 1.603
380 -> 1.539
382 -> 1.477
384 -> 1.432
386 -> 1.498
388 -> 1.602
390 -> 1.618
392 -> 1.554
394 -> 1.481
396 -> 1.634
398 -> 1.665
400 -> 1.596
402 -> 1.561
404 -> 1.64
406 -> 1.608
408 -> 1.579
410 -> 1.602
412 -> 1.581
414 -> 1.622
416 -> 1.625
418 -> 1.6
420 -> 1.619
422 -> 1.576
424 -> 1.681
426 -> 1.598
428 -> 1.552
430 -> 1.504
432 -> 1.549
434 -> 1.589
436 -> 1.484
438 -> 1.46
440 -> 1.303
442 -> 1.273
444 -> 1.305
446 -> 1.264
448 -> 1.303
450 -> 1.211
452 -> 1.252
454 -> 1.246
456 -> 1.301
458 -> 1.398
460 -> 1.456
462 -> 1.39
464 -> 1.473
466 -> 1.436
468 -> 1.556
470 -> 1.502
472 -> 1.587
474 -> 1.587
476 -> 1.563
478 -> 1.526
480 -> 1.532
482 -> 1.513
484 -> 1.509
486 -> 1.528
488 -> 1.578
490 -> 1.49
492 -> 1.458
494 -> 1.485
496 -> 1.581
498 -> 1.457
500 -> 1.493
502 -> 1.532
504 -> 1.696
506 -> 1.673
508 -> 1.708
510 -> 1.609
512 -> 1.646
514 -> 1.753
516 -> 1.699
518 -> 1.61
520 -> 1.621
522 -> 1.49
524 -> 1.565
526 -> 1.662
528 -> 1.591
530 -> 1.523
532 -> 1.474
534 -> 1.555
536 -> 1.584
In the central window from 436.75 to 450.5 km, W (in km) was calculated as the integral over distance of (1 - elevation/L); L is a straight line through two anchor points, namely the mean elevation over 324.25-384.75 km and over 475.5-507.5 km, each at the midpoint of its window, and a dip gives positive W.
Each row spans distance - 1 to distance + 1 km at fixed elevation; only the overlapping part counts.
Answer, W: 1.8 km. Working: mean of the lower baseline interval 1.44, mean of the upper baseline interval 1.54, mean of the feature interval 1.31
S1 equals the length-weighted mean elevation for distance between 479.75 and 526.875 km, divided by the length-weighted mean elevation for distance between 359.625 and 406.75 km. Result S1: 1.0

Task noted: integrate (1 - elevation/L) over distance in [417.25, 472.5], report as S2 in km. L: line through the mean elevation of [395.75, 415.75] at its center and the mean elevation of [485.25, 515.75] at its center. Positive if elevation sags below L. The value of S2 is 5.3 km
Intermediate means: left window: 1.61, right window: 1.58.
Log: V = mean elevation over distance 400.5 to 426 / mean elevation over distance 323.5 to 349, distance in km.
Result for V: 1.15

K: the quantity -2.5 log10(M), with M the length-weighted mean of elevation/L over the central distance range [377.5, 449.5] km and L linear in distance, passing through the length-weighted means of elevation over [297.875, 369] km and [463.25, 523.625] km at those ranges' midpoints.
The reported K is -0.05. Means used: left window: 1.37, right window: 1.56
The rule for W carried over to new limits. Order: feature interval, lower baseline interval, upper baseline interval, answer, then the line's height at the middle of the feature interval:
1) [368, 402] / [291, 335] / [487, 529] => -3.1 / 1.4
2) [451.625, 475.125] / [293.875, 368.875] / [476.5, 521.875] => 1.4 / 1.53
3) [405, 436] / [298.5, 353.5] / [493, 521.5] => -2.1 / 1.49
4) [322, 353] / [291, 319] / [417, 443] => -2.6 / 1.31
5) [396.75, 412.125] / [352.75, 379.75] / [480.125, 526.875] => -1.1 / 1.5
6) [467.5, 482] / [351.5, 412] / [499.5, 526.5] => 0.4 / 1.6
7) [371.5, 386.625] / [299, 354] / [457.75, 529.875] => -0.9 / 1.42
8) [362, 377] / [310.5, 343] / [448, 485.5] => -0.7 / 1.39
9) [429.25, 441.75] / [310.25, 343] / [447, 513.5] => -0.1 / 1.46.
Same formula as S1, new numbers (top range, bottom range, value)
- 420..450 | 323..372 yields 1.02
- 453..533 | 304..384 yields 1.09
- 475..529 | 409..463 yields 1.08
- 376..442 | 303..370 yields 1.12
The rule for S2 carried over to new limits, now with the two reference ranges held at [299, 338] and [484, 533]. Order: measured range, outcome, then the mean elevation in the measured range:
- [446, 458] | 1.8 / 1.27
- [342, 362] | -1.5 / 1.46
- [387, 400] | -1.6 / 1.59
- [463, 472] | 0.1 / 1.5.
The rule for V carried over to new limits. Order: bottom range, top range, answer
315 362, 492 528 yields 1.14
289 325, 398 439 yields 1.26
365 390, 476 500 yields 1.02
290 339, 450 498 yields 1.14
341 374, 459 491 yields 1.04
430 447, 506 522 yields 1.17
